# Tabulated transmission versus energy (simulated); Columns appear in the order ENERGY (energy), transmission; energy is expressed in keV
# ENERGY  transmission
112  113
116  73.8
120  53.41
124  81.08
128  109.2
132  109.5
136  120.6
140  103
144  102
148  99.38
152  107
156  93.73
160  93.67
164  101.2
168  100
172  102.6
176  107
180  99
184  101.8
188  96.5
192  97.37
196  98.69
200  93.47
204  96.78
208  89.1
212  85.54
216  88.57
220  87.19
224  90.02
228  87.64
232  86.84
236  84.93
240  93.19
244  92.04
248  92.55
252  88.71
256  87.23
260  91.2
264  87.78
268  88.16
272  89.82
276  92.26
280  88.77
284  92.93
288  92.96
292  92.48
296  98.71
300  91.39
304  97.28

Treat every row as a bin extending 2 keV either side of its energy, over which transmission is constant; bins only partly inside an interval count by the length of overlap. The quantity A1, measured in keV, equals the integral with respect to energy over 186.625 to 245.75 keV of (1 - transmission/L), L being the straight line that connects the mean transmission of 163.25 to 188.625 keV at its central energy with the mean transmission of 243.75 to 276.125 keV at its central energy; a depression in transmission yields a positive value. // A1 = 2.89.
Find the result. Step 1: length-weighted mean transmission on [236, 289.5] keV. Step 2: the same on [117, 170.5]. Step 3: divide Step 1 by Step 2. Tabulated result 0.93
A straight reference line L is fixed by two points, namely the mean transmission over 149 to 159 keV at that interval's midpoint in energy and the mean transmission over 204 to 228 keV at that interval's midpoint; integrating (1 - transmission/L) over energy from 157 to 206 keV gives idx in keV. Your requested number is -2.14 keV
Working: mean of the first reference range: 99.6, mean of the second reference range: 88.8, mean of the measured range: 98.9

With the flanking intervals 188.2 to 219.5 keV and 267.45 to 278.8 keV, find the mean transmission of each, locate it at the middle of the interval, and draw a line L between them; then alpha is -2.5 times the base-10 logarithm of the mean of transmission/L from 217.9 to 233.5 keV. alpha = 0.05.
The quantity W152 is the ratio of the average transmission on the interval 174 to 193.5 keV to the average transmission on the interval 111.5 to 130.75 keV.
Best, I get 1.2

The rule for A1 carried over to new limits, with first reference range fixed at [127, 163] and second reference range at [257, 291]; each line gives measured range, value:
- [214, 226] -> 0.9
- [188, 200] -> 0.2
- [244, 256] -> 0.3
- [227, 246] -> 1.1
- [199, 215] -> 1.1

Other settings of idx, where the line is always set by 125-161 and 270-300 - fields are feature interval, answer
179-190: 0.2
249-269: 1.2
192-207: 0.5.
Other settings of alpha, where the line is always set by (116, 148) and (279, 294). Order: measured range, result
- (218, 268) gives 0.05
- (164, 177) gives -0.09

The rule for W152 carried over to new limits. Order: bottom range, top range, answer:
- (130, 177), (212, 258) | 0.86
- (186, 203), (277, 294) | 0.95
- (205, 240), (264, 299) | 1.04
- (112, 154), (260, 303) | 0.95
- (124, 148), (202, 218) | 0.85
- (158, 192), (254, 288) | 0.90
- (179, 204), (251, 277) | 0.91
